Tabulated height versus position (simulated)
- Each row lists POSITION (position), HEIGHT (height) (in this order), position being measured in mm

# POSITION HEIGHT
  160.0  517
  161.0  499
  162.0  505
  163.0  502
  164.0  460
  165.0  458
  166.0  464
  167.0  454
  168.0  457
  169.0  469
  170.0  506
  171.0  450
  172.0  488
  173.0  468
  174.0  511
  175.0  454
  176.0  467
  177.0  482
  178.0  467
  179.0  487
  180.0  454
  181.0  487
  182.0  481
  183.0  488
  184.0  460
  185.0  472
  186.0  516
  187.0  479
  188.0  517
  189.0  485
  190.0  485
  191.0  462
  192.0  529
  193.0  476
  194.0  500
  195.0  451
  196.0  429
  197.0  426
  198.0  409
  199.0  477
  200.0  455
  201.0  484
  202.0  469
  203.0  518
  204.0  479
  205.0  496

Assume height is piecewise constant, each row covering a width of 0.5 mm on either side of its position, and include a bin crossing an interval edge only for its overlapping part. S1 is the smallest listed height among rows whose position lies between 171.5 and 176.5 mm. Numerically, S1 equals 454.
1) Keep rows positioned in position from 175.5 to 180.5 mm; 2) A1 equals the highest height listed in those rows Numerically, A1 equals 487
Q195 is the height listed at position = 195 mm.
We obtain 451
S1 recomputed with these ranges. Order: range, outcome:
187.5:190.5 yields 485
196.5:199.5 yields 409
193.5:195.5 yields 451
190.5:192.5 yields 462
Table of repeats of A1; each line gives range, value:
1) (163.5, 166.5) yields 464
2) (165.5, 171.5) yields 506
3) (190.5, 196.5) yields 529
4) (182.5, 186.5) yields 516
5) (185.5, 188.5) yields 517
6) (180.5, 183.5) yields 488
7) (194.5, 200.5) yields 477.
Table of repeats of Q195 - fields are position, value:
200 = 455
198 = 409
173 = 468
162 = 505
